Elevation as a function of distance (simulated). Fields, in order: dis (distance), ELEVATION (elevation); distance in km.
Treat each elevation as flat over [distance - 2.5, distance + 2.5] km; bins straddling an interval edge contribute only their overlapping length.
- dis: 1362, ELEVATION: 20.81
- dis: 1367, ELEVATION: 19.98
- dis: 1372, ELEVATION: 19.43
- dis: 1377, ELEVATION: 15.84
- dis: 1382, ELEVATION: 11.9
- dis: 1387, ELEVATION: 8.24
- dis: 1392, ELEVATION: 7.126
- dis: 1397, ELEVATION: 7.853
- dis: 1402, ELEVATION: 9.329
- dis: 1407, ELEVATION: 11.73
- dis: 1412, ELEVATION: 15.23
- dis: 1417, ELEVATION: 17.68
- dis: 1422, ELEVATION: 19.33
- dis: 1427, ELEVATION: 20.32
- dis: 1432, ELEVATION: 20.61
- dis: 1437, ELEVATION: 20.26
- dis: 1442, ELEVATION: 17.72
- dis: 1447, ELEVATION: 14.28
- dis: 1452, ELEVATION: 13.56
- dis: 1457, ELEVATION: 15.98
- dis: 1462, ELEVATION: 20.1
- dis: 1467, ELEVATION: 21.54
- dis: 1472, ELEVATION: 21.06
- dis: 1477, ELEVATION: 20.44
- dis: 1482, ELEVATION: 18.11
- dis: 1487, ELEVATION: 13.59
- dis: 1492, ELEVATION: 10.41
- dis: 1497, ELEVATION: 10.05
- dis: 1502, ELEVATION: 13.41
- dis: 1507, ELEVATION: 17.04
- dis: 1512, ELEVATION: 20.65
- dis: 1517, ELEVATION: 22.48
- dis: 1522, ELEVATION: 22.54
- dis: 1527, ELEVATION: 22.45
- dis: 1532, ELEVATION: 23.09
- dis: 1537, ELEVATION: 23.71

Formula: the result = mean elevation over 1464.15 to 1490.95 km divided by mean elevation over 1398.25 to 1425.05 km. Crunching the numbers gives 1.28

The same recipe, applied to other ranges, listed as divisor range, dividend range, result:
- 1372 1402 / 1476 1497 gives 1.34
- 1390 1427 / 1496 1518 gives 1.27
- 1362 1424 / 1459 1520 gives 1.26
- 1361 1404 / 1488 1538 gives 1.39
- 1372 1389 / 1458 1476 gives 1.55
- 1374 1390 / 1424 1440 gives 1.68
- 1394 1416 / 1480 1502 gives 1.14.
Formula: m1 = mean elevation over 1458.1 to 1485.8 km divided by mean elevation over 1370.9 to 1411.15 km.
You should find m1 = 1.74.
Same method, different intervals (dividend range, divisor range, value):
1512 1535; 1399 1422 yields 1.60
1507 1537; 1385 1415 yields 2.18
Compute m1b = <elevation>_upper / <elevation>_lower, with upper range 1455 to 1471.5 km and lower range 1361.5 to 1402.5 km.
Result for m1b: 1.48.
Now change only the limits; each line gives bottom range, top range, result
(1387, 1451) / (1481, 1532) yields 1.17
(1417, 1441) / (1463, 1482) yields 1.04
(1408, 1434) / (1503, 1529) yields 1.13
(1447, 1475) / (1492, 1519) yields 0.89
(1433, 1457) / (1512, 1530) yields 1.34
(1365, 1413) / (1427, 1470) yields 1.45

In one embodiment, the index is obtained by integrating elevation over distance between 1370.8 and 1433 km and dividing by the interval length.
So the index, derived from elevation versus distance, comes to 13.9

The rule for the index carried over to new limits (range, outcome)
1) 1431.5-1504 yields 16.7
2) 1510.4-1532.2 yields 22.2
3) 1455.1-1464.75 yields 18.3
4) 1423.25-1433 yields 20.3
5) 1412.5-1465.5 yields 17.9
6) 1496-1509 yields 13.8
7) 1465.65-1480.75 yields 20.7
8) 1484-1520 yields 15.5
